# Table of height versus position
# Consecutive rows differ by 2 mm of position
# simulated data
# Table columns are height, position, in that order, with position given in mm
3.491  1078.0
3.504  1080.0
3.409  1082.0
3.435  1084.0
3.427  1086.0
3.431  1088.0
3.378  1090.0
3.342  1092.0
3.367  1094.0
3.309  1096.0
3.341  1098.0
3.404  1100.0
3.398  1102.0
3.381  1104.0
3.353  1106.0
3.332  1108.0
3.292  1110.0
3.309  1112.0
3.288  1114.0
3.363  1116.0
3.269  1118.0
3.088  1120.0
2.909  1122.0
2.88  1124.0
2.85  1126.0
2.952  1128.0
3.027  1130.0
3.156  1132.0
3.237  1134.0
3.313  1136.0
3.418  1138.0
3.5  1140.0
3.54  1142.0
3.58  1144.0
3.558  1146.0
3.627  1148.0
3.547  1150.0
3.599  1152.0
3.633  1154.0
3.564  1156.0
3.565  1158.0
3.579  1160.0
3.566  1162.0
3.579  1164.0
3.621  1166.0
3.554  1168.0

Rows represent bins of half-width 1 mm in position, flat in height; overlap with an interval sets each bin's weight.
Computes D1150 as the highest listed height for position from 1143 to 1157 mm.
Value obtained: 3.633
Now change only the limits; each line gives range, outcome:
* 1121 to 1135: 3.237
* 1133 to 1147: 3.58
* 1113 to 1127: 3.363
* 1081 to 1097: 3.435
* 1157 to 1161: 3.579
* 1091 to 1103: 3.404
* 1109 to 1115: 3.309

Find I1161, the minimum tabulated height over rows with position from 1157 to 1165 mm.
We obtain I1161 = 3.565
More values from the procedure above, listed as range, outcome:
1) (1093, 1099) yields 3.309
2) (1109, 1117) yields 3.288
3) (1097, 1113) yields 3.292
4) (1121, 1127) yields 2.85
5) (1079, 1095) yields 3.342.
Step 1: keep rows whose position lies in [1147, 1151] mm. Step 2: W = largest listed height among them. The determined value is 3.627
